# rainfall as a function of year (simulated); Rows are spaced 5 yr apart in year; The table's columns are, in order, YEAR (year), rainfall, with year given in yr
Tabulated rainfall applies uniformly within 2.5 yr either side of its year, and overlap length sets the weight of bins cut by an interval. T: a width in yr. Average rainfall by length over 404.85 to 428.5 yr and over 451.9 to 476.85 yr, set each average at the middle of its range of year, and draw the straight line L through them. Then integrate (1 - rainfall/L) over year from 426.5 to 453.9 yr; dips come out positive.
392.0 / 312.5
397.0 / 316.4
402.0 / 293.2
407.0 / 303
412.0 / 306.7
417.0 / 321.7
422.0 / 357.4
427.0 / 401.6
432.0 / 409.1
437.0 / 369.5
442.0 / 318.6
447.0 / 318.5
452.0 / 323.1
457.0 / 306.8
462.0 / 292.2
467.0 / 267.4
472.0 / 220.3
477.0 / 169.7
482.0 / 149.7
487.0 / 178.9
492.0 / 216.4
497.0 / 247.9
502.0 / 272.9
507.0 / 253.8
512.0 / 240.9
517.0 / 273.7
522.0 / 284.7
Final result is -4.6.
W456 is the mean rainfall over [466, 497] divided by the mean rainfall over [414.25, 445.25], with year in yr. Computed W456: 0.6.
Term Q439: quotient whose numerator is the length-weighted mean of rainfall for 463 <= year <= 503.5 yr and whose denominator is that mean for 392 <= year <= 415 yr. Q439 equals 0.71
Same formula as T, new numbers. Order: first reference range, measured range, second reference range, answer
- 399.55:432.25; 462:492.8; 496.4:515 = 8.19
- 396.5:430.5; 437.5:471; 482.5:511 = -2.72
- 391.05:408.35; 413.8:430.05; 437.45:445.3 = -2.01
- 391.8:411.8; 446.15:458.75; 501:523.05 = -1.33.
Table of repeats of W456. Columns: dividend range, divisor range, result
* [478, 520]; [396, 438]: 0.67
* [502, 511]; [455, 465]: 0.86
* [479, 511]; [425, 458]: 0.63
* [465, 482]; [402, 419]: 0.67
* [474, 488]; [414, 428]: 0.47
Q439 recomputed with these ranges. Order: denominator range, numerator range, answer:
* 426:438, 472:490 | 0.44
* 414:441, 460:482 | 0.62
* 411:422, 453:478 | 0.80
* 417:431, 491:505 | 0.67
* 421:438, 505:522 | 0.67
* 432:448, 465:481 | 0.61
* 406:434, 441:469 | 0.87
